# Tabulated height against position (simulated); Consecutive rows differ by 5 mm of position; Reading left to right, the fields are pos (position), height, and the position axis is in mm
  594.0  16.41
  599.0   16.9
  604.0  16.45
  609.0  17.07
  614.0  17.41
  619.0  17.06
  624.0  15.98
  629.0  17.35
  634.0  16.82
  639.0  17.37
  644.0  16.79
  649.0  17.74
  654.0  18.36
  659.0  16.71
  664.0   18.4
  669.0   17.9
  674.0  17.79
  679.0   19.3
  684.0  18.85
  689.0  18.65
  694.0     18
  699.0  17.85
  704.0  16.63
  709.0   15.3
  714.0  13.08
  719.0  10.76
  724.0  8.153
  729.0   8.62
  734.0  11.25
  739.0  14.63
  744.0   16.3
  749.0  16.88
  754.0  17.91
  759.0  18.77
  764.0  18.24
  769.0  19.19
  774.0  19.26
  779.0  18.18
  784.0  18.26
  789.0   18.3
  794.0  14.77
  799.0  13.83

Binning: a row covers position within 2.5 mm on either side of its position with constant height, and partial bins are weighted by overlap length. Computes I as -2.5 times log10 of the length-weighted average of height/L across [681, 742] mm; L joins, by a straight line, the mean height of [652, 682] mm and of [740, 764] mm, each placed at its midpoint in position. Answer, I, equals 0.229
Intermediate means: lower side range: 18.1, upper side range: 17.4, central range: 14.4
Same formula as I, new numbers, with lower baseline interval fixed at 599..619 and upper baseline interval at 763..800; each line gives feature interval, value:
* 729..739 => 0.459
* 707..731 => 0.482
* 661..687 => -0.073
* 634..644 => 0.000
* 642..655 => -0.028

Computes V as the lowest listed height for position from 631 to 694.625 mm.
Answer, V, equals 16.71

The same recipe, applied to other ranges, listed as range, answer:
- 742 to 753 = 16.3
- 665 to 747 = 8.153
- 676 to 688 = 18.85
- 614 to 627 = 15.98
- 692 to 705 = 16.63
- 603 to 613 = 16.45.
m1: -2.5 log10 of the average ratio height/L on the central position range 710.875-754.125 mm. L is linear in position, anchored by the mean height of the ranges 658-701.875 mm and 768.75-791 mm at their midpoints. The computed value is 0.392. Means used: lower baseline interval 18.2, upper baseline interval 18.6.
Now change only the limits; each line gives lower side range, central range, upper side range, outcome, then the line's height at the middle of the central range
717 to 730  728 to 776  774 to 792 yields -0.196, 13.5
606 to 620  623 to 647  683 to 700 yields 0.035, 17.5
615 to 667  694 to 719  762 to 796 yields 0.144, 17.7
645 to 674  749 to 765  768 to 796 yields -0.009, 17.9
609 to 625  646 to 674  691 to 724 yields -0.122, 15.9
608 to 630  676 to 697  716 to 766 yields -0.210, 15.4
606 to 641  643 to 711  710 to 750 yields -0.210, 14.7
